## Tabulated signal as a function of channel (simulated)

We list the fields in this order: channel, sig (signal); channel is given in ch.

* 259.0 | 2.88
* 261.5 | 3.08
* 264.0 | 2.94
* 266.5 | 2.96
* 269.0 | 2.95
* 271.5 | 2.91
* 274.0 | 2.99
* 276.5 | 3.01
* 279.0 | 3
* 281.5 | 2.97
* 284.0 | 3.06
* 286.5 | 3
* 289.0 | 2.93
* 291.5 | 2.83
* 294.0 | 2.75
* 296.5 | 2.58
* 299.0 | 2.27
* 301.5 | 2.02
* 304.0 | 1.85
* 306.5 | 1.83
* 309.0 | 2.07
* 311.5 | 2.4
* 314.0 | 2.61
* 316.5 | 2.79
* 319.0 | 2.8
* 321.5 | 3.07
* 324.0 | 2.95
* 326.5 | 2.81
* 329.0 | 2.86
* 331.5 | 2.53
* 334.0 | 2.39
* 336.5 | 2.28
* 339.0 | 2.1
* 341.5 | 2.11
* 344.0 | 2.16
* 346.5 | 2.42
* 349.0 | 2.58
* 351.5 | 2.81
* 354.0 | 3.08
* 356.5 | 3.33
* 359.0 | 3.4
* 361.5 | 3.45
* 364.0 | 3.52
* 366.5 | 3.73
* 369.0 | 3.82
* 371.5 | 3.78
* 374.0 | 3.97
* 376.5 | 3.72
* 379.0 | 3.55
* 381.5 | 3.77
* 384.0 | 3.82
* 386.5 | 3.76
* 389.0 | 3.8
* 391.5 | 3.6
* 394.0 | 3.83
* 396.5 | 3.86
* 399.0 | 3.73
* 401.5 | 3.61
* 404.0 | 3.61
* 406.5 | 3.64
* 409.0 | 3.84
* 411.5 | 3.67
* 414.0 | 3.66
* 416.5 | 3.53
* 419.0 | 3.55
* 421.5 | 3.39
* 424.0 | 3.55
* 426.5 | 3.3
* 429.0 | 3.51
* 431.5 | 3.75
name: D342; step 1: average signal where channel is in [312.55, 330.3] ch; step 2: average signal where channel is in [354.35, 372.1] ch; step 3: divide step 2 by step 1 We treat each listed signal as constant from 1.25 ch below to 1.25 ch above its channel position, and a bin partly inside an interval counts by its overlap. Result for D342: 1.25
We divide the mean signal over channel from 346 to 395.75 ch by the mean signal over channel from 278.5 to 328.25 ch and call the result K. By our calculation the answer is 1.34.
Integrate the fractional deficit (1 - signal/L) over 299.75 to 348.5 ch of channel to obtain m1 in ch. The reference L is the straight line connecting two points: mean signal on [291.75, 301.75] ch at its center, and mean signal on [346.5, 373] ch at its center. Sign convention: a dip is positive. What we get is 7.1 ch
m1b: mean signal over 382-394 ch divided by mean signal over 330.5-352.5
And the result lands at 1.59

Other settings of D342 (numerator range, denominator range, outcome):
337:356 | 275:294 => 0.84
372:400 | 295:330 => 1.51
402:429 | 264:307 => 1.31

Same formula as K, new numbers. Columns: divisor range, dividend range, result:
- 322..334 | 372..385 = 1.36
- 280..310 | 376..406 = 1.48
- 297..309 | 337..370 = 1.44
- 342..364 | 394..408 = 1.27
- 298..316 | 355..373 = 1.64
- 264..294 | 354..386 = 1.23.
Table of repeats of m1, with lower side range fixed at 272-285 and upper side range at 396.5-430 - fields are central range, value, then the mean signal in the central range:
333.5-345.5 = 3.9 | 2.2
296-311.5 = 5.0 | 2.1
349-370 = 0.1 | 3.34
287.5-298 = 1.0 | 2.77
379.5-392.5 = -1.0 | 3.74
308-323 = 2.5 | 2.64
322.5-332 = 1.2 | 2.82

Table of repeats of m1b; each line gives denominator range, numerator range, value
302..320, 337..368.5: 1.25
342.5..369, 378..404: 1.21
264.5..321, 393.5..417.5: 1.38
